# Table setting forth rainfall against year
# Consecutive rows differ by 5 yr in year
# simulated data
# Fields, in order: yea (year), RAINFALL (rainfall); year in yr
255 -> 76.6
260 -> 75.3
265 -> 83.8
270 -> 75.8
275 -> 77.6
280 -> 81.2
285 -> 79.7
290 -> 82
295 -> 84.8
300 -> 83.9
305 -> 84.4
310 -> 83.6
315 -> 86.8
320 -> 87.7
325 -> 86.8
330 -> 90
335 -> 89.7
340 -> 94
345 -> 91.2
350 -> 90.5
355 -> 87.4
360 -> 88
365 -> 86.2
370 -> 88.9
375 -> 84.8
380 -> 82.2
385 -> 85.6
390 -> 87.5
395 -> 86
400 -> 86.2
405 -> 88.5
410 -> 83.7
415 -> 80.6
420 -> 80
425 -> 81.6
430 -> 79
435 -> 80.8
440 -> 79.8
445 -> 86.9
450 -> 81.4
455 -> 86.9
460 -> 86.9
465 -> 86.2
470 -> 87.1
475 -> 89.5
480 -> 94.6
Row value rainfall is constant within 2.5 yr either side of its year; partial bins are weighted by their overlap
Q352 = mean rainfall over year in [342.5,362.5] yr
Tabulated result 89.3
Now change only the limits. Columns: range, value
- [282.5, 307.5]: 83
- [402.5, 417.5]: 84.3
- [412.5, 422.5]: 80.3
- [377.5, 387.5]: 83.9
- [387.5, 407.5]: 87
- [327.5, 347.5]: 91.2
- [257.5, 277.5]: 78.1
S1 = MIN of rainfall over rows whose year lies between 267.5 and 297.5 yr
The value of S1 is 75.8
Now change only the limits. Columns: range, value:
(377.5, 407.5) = 82.2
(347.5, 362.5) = 87.4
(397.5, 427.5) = 80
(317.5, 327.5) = 86.8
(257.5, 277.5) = 75.3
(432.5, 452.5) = 79.8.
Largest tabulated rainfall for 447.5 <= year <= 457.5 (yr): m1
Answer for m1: 86.9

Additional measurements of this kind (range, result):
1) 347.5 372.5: 90.5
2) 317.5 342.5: 94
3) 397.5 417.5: 88.5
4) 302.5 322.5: 87.7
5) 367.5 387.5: 88.9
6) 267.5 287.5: 81.2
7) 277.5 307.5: 84.8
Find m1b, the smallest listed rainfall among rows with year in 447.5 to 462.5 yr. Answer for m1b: 81.4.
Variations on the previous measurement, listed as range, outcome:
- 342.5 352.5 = 90.5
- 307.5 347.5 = 83.6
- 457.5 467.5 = 86.2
